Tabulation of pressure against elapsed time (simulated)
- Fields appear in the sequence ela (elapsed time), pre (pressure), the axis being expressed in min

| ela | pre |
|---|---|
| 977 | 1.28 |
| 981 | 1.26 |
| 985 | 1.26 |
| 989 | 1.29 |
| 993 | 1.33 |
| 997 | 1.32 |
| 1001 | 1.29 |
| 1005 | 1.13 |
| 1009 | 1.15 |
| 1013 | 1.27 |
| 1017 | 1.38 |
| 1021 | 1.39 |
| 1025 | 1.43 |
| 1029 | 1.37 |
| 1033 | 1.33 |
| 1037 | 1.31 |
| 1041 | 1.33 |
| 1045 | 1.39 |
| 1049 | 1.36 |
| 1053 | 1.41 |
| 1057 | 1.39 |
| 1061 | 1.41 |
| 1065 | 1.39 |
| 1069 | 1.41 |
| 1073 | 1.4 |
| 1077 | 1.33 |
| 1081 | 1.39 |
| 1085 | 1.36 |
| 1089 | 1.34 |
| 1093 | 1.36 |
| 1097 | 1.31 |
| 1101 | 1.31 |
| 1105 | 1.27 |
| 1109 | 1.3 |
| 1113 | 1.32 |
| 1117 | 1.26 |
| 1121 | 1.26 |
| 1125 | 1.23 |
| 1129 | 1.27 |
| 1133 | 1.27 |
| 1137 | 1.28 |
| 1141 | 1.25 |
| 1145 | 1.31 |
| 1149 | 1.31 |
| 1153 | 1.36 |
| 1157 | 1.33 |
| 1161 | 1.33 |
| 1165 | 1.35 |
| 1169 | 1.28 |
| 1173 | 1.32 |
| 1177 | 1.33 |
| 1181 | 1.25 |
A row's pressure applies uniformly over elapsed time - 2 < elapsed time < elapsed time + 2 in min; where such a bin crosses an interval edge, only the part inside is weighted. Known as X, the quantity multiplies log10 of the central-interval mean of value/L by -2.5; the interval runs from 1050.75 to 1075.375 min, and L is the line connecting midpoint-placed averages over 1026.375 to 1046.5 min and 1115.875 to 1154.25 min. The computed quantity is -0.06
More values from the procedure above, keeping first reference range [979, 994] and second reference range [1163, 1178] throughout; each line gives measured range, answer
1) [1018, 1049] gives -0.06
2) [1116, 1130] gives 0.05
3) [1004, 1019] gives 0.04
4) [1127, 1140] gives 0.03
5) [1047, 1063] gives -0.08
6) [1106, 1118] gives 0.01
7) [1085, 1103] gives -0.02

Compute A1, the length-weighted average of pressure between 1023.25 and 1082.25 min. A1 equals 1.38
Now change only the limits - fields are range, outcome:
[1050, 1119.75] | 1.35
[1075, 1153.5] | 1.3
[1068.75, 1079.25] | 1.38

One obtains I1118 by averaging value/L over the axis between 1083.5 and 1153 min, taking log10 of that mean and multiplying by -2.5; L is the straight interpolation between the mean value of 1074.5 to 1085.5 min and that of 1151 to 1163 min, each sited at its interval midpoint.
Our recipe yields 0.045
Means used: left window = 1.36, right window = 1.34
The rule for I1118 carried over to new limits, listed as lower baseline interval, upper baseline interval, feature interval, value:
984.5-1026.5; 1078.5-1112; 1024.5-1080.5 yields -0.05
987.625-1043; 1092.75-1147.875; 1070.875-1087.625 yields -0.06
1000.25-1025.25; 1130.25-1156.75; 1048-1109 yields -0.06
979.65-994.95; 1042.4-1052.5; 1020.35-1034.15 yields -0.03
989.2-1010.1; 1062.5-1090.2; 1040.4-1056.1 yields -0.04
